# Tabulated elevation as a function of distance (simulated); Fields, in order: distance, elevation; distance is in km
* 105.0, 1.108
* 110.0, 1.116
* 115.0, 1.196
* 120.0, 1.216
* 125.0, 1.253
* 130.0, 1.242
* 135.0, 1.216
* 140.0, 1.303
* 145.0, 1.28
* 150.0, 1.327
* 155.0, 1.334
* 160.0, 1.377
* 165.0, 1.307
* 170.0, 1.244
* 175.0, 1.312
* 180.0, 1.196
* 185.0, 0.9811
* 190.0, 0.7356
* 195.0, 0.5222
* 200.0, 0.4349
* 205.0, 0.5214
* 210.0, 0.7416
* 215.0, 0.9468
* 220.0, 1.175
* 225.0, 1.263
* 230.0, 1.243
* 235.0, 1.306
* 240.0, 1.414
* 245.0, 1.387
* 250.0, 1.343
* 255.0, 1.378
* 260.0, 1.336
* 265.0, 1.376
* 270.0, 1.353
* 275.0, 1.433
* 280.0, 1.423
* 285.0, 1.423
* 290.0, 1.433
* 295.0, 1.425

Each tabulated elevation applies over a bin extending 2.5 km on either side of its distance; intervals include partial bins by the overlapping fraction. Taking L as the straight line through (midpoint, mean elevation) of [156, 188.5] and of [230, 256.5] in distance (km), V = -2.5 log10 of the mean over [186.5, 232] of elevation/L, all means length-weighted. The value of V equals 0.471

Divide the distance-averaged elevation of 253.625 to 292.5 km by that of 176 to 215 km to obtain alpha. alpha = 1.8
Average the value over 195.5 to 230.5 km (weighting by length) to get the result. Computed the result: 0.862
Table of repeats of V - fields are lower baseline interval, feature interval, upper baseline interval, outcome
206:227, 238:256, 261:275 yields -0.137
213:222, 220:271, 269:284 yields -0.092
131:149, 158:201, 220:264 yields 0.246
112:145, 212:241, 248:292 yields 0.117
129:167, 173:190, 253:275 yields 0.202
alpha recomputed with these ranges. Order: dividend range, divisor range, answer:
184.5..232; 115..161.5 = 0.66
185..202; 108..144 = 0.51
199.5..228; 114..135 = 0.72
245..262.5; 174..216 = 1.70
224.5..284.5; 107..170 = 1.08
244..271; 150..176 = 1.03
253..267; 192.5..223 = 1.86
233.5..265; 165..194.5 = 1.27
